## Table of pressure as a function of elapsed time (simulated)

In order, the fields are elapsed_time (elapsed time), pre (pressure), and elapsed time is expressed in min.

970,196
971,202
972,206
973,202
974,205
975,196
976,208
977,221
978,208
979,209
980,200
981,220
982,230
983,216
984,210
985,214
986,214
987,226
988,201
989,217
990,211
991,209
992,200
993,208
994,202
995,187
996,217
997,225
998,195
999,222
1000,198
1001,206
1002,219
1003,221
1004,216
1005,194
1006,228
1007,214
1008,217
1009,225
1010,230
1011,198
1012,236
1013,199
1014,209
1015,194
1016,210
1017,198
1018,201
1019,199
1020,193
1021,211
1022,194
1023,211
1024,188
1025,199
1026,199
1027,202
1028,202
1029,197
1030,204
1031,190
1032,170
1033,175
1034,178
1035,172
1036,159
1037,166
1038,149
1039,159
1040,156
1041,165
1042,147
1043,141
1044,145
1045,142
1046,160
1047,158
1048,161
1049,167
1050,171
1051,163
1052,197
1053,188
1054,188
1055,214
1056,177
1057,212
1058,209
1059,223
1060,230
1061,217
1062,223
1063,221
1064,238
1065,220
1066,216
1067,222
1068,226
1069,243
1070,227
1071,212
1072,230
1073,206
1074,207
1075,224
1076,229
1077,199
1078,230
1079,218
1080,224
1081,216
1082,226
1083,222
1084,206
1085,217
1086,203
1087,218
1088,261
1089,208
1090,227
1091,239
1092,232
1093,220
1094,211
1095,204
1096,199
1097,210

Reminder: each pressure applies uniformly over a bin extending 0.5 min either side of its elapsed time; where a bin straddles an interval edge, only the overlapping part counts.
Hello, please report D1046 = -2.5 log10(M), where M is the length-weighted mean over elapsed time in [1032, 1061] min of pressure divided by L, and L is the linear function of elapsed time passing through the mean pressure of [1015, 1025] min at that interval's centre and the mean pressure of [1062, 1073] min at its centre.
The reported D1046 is 0.22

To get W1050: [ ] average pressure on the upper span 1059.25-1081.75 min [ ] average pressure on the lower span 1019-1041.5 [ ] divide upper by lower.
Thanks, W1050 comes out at 1.21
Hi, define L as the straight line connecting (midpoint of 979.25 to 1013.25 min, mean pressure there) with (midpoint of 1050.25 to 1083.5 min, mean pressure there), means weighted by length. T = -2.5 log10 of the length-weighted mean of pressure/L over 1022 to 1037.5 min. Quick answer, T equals 0.14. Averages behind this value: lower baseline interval 213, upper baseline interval 215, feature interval 188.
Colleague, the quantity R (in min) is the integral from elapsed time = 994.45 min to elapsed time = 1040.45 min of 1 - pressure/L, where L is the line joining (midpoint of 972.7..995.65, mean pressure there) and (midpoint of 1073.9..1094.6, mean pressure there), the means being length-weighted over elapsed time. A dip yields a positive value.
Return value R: 3.1 min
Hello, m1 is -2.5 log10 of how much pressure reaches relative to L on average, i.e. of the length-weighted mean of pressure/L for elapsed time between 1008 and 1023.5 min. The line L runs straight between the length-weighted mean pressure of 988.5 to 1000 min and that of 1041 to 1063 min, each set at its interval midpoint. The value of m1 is -0.05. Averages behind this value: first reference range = 208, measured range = 208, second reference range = 183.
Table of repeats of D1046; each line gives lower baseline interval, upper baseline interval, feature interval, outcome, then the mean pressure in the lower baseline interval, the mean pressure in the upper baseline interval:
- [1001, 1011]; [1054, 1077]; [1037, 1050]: 0.367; 217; 218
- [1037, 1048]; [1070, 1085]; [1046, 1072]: -0.113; 153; 218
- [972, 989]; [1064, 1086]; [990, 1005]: 0.022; 211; 220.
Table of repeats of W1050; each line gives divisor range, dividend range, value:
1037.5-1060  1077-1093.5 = 1.28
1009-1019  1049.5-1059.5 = 0.93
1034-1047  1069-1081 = 1.41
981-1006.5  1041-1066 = 0.89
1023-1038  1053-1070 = 1.17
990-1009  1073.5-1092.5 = 1.05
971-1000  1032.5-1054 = 0.78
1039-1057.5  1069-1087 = 1.29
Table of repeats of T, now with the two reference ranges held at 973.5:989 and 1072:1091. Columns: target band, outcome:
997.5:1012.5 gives 0.00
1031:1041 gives 0.29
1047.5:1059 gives 0.16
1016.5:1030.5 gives 0.08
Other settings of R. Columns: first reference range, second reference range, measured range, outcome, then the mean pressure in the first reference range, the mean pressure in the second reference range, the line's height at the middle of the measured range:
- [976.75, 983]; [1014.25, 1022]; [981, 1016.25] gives -0.75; 215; 201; 208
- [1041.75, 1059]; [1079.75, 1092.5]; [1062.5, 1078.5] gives -1.61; 175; 223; 202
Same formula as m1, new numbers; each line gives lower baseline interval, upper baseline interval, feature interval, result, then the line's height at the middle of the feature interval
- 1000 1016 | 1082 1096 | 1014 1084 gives 0.11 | 217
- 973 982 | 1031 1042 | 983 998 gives -0.05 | 200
